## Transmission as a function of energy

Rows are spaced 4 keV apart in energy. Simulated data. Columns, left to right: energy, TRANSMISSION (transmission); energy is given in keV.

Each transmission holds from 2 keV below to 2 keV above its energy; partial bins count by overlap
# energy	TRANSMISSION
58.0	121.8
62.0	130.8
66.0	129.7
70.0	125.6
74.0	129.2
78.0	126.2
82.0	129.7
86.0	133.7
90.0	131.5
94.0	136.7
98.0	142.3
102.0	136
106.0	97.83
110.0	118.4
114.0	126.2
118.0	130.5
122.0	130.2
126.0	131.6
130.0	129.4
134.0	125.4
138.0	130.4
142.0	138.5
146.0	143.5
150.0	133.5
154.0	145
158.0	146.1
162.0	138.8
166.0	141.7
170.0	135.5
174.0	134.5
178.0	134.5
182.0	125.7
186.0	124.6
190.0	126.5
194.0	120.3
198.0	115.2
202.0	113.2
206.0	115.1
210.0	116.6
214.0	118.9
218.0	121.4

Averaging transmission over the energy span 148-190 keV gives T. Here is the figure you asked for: 136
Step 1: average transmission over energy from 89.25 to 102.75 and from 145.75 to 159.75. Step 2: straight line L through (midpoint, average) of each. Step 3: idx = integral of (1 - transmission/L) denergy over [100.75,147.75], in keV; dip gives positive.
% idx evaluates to 3.9 keV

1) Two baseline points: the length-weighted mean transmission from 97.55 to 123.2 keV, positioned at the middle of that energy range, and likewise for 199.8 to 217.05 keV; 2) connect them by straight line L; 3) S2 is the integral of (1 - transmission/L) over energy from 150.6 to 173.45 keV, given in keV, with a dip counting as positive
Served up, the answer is -3.8 keV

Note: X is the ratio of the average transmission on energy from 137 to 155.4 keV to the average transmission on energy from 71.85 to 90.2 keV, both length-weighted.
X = 1.07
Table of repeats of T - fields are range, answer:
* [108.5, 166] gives 134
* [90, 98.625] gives 137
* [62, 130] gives 129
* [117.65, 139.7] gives 130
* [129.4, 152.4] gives 134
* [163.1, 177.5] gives 137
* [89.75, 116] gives 127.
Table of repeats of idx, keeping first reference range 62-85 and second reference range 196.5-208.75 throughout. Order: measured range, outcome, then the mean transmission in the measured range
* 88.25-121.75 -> -0.63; 128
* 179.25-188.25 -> -0.72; 126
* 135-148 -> -1.65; 137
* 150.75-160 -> -1.87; 144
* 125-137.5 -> -0.66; 129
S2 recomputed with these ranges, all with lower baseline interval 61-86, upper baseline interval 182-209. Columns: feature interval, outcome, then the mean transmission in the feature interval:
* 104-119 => 1.0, 117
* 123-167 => -4.7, 136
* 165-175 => -1.3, 137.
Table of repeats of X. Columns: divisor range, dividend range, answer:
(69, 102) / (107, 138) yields 0.96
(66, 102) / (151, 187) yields 1.03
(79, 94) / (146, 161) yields 1.07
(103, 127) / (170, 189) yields 1.06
